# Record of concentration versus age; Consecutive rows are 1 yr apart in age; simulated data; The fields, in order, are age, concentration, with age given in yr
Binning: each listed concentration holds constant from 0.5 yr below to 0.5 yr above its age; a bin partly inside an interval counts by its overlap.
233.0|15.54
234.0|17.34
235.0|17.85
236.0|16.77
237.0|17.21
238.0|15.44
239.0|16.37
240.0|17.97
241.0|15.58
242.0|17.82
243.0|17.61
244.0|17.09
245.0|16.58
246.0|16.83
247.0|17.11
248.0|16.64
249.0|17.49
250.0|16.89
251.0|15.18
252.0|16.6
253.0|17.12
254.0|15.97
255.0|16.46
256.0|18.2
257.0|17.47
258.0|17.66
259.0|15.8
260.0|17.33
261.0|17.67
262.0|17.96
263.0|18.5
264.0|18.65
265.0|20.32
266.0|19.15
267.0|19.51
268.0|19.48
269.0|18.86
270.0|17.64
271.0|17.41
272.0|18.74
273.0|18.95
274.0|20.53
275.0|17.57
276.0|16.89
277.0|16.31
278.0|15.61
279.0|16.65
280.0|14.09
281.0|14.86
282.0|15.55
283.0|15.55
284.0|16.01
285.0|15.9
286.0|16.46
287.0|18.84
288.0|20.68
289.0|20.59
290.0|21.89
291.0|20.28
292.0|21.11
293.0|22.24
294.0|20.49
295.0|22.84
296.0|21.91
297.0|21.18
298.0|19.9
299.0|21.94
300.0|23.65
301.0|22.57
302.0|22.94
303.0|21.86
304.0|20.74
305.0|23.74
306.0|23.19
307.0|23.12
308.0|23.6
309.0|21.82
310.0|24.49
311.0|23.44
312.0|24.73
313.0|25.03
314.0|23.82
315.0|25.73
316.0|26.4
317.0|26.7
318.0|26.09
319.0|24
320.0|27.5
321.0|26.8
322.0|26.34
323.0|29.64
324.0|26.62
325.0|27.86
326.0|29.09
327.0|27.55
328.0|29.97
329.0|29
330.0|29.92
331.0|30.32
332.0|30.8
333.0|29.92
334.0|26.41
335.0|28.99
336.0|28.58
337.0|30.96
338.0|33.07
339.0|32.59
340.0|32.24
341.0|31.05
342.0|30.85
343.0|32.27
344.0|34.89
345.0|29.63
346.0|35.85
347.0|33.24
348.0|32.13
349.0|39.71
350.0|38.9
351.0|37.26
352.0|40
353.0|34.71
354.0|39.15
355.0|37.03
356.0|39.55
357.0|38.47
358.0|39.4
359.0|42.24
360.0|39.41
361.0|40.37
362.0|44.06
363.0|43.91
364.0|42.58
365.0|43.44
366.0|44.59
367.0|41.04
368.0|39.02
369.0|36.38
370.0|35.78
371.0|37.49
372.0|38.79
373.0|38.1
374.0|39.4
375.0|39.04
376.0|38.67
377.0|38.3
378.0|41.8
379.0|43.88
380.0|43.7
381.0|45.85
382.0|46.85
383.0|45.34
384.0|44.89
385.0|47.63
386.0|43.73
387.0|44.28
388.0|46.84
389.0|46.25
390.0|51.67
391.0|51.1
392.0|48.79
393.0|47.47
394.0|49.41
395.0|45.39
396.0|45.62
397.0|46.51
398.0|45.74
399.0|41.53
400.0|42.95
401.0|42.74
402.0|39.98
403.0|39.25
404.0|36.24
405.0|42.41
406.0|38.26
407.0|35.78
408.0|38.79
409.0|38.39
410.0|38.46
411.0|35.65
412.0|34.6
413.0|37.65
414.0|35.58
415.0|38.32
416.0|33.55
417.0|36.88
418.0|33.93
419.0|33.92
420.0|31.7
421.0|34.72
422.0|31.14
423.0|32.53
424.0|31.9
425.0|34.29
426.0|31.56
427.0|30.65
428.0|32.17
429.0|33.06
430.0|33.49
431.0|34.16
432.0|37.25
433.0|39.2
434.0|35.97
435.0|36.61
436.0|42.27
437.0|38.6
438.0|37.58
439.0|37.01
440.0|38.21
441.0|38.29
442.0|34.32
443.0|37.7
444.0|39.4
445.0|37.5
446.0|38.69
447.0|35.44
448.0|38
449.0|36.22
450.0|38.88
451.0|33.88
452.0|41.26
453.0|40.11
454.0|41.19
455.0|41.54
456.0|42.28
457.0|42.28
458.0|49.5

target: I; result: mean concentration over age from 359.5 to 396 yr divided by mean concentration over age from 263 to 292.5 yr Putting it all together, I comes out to 2.39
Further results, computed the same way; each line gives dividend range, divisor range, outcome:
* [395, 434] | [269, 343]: 1.57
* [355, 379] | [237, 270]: 2.30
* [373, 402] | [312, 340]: 1.59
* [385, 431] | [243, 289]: 2.26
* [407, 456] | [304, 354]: 1.24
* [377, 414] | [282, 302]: 2.13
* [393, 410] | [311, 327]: 1.59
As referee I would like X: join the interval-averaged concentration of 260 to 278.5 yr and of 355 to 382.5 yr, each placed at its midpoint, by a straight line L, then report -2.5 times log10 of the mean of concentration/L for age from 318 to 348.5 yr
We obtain 0.100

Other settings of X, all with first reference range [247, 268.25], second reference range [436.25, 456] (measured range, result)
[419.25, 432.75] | 0.09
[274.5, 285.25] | 0.25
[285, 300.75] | 0.03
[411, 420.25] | -0.01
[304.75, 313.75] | -0.02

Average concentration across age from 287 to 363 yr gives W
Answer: 28.8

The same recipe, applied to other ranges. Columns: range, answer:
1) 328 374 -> 35.8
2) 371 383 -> 41.3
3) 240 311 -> 18.9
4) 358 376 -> 40.3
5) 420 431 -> 32.6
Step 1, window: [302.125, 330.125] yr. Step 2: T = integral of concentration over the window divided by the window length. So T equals 25.6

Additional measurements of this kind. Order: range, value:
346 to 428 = 39.9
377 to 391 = 45.5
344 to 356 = 36.2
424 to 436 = 34.6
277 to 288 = 16.2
